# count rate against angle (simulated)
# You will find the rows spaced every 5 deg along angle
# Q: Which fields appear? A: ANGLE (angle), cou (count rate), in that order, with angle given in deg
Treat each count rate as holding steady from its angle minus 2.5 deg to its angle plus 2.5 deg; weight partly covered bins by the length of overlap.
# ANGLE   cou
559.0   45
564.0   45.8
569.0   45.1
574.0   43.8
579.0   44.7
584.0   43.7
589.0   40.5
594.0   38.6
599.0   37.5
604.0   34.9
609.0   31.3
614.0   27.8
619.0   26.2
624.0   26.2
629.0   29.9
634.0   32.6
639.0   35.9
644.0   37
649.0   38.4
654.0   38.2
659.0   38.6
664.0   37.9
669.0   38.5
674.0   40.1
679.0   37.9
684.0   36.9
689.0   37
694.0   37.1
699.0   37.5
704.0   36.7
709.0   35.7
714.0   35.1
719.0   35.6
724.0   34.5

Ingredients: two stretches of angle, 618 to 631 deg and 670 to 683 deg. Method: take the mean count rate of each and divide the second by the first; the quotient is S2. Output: 1.41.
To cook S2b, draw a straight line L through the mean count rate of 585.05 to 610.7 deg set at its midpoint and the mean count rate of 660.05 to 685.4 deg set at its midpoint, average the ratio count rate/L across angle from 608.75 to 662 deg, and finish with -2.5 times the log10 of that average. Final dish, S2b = 0.15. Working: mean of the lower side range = 37.1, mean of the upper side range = 38.3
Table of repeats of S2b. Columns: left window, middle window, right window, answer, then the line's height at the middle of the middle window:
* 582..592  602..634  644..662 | 0.33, 40.1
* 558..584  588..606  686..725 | 0.14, 43.1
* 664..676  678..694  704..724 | 0.02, 37.7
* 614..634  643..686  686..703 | -0.15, 33.3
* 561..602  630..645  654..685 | 0.16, 39.8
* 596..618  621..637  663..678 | 0.17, 34.7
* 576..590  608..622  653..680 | 0.43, 41.5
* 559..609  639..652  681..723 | 0.04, 38.7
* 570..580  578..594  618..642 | -0.01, 41.6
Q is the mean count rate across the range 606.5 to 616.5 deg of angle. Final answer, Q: 29.6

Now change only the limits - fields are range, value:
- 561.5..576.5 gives 44.9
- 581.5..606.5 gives 39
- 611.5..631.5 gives 27.5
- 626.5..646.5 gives 33.9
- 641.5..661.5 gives 38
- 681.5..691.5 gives 37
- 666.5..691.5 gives 38.1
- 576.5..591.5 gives 43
